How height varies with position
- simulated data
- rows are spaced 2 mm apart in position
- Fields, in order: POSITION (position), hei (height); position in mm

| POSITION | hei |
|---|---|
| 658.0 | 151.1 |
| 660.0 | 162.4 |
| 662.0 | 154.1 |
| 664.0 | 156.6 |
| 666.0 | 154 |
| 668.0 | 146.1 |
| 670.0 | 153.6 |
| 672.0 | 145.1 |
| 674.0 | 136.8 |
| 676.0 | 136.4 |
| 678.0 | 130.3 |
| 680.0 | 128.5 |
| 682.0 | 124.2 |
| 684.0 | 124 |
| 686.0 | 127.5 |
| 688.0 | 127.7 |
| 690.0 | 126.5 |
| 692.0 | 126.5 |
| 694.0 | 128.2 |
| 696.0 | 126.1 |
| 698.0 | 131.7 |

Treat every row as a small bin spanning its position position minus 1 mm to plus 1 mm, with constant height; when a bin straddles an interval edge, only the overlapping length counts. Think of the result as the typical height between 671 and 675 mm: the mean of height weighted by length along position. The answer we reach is 141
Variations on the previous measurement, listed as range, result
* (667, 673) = 148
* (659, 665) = 158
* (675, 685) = 129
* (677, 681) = 129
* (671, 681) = 135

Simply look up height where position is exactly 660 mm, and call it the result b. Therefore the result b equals 162.4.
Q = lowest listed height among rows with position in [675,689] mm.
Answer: 124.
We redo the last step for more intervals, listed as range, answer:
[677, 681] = 128.5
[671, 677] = 136.4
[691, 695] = 126.5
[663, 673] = 145.1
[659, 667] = 154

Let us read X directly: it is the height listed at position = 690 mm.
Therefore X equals 126.5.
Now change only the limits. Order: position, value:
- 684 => 124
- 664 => 156.6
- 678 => 130.3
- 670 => 153.6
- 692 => 126.5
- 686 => 127.5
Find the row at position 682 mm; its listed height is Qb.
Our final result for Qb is 124.2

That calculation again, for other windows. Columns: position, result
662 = 154.1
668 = 146.1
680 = 128.5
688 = 127.7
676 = 136.4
